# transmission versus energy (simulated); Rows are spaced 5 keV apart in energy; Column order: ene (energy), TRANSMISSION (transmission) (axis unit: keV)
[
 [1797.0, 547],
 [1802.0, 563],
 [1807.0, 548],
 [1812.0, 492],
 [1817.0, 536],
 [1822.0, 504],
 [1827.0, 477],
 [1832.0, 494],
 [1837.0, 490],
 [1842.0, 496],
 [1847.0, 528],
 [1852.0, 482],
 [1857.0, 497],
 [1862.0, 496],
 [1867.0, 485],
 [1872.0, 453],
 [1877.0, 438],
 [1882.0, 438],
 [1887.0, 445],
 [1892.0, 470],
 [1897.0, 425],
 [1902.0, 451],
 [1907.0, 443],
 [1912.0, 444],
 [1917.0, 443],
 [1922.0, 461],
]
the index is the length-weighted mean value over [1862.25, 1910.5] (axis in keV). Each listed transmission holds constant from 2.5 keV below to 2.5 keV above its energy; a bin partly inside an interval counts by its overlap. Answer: 452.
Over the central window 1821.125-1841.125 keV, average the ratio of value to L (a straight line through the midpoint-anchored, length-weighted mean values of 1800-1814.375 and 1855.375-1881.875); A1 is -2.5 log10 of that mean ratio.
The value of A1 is 0.04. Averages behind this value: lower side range 534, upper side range 470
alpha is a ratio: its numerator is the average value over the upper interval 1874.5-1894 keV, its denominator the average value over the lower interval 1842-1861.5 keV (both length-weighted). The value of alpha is 0.89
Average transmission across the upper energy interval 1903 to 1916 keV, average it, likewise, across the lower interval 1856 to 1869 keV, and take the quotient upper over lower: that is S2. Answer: 0.90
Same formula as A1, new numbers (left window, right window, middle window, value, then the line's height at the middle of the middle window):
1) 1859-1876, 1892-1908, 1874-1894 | 0.03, 459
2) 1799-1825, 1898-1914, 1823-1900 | 0.02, 484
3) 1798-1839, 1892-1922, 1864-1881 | 0.03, 472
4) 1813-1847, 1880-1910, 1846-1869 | -0.04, 478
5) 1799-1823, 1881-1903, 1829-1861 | -0.01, 495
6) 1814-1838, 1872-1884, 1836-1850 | -0.05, 481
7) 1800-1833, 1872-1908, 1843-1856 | -0.04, 484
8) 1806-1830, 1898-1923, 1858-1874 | -0.01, 476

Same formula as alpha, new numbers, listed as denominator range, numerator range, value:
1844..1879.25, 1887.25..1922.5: 0.93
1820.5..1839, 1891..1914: 0.91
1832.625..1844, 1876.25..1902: 0.90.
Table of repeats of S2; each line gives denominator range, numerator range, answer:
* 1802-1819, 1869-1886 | 0.84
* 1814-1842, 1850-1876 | 0.96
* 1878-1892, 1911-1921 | 1.00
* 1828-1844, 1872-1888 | 0.90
